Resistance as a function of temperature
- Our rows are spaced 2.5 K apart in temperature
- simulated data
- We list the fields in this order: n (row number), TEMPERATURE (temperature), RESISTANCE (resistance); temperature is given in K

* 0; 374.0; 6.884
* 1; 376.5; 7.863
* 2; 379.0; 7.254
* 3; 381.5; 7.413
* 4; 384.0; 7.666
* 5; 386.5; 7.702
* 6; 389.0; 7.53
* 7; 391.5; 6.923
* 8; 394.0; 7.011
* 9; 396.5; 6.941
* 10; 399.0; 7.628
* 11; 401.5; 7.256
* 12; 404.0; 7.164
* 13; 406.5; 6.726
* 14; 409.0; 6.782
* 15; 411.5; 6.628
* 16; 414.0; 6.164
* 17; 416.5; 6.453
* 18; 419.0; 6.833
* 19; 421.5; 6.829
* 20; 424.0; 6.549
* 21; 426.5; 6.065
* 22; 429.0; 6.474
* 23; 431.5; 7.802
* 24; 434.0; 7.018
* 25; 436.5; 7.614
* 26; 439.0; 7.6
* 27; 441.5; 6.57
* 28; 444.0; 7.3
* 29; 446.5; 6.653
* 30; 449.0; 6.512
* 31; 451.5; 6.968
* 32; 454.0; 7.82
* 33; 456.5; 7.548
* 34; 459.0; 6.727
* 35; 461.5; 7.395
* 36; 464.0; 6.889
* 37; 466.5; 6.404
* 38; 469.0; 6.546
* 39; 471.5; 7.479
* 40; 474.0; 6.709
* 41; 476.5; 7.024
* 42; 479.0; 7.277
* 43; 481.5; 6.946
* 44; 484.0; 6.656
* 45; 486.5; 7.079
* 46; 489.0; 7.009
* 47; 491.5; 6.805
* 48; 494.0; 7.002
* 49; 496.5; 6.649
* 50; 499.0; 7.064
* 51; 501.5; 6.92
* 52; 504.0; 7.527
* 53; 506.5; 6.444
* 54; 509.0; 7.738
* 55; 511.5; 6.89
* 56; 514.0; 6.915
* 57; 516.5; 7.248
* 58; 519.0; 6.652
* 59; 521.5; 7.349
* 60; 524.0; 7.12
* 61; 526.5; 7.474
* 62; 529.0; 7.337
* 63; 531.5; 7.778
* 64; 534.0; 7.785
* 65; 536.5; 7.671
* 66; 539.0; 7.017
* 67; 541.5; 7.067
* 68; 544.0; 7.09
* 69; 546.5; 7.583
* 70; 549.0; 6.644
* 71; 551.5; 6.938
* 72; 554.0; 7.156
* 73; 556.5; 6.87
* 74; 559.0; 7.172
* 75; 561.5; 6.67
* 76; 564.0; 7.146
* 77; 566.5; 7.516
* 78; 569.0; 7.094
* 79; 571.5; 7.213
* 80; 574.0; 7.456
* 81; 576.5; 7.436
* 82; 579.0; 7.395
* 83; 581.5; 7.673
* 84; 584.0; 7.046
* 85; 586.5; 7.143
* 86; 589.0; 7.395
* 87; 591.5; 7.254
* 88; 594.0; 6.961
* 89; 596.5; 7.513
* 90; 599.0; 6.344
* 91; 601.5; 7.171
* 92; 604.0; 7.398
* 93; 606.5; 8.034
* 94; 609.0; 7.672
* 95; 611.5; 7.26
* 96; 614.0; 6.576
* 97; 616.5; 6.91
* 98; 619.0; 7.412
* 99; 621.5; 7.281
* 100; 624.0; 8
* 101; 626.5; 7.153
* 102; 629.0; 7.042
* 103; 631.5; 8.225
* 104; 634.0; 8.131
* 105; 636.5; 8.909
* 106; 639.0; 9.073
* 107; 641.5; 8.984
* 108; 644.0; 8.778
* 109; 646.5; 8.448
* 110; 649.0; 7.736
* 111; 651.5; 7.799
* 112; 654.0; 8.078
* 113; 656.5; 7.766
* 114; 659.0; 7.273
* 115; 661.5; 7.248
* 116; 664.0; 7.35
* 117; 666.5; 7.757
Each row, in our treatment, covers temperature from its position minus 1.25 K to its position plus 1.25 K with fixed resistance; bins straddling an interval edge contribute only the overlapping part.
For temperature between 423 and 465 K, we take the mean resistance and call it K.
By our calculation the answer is 7.03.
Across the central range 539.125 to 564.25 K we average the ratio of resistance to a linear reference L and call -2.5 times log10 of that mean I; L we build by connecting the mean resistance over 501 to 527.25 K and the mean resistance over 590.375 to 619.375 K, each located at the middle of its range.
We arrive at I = 0.02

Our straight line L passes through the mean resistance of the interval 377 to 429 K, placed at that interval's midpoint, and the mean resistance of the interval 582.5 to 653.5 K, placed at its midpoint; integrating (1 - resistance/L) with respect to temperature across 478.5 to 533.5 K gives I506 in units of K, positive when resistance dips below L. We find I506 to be 1.5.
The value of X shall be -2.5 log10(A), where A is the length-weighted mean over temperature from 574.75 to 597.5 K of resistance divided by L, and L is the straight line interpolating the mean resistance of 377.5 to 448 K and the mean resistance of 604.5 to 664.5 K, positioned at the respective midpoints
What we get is 0.05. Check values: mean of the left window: 7.02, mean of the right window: 7.8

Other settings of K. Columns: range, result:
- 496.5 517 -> 7.06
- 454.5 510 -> 7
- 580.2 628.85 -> 7.27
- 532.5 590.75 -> 7.23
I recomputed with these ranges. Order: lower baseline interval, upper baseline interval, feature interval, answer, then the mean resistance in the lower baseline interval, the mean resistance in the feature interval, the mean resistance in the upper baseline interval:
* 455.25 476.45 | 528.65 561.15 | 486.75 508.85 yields 0.01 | 6.97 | 6.97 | 7.22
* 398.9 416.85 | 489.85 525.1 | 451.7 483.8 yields -0.02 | 6.82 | 7.05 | 7.02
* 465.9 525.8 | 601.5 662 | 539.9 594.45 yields 0.03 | 6.99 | 7.18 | 7.79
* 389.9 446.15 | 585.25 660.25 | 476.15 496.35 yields 0.03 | 6.92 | 6.95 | 7.66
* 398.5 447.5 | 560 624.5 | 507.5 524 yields 0.00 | 6.9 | 7.12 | 7.26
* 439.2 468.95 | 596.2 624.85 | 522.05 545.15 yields -0.04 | 6.98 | 7.37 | 7.28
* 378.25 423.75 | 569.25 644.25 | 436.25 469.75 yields 0.02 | 7.04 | 7.03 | 7.54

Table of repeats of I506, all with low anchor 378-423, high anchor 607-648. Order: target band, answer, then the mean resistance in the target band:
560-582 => 1.12 K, 7.27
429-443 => -0.14 K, 7.24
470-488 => 0.77 K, 7.02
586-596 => 0.67 K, 7.22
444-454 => 0.41 K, 6.92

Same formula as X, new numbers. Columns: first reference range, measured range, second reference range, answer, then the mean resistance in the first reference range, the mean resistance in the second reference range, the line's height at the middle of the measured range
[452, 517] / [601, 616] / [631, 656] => 0.11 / 7.02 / 8.4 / 8.1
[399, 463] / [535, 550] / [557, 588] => 0.00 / 6.95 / 7.24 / 7.18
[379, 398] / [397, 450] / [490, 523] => 0.05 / 7.31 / 7.02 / 7.22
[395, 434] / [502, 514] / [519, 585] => 0.00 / 6.83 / 7.25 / 7.11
